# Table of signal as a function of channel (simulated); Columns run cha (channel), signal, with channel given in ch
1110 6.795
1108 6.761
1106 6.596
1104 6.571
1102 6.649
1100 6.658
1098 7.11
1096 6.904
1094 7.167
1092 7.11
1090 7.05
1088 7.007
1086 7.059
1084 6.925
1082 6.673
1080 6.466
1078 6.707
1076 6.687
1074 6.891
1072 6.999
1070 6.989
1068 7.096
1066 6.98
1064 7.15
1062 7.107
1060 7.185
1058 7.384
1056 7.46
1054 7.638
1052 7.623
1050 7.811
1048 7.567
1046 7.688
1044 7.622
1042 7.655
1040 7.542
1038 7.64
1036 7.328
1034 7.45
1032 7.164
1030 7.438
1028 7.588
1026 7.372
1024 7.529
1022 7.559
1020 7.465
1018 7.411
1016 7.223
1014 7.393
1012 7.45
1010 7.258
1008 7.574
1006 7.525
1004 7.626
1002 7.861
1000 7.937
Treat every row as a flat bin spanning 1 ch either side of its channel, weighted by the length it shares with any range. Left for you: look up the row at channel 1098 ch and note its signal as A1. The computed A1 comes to 7.11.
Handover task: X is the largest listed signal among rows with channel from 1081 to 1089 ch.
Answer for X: 7.059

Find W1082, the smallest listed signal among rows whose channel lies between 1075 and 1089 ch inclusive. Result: 6.466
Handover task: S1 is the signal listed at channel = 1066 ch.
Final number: 6.98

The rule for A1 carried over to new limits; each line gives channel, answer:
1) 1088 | 7.007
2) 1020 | 7.465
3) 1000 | 7.937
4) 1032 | 7.164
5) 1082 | 6.673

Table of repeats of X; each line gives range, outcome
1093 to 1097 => 7.167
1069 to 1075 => 6.999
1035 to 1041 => 7.64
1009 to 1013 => 7.45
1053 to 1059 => 7.638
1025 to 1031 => 7.588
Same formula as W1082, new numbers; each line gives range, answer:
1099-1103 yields 6.649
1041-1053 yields 7.567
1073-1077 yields 6.687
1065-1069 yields 6.98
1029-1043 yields 7.164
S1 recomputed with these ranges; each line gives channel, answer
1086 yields 7.059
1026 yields 7.372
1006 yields 7.525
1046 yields 7.688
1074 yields 6.891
